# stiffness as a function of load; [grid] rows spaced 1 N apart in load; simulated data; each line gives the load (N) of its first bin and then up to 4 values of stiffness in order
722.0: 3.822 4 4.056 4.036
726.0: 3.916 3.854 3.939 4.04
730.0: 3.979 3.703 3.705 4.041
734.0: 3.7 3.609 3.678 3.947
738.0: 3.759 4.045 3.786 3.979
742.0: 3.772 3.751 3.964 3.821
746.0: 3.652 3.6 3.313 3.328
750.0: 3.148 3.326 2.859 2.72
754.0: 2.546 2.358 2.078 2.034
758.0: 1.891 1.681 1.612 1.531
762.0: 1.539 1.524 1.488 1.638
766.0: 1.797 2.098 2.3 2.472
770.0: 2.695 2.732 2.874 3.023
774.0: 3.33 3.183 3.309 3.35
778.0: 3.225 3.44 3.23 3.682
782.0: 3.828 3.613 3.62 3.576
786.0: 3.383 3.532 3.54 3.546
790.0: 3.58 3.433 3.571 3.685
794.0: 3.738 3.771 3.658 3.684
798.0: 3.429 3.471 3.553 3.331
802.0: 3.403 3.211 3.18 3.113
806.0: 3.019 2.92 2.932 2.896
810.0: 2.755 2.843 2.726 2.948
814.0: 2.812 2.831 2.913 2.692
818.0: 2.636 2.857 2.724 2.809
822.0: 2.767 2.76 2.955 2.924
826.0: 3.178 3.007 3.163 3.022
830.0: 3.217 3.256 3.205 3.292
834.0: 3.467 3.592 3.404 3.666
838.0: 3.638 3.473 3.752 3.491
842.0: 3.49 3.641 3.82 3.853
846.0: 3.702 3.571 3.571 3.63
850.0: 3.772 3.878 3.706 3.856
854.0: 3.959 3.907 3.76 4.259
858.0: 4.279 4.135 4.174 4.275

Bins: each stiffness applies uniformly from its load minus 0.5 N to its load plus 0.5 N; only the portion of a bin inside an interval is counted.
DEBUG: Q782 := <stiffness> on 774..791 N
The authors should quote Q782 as 3.47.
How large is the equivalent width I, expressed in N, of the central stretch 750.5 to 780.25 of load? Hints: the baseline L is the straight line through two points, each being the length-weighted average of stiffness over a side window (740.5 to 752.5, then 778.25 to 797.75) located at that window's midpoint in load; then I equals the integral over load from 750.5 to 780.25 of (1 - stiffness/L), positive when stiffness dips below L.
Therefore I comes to 9.22 N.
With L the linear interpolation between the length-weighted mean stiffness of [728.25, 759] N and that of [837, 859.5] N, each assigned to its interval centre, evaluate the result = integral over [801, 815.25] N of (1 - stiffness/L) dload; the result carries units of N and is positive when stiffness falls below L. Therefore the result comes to 2.5 N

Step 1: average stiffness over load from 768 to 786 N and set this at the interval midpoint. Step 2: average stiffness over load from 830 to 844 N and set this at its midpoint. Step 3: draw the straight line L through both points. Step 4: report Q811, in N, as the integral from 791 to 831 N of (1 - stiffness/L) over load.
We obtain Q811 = 3.08 N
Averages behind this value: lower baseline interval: 3.22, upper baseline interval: 3.49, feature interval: 3.11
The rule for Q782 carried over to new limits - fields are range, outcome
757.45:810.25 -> 2.99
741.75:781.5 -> 2.74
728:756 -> 3.54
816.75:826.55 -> 2.83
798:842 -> 3.12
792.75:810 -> 3.33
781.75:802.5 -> 3.57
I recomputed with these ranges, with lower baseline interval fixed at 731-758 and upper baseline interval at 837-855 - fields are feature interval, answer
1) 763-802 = 3.7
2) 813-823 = 2.3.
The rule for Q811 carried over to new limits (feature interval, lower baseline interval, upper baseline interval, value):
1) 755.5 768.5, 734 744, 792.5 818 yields 6.54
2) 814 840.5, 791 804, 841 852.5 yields 3.70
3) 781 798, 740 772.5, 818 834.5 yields -4.69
